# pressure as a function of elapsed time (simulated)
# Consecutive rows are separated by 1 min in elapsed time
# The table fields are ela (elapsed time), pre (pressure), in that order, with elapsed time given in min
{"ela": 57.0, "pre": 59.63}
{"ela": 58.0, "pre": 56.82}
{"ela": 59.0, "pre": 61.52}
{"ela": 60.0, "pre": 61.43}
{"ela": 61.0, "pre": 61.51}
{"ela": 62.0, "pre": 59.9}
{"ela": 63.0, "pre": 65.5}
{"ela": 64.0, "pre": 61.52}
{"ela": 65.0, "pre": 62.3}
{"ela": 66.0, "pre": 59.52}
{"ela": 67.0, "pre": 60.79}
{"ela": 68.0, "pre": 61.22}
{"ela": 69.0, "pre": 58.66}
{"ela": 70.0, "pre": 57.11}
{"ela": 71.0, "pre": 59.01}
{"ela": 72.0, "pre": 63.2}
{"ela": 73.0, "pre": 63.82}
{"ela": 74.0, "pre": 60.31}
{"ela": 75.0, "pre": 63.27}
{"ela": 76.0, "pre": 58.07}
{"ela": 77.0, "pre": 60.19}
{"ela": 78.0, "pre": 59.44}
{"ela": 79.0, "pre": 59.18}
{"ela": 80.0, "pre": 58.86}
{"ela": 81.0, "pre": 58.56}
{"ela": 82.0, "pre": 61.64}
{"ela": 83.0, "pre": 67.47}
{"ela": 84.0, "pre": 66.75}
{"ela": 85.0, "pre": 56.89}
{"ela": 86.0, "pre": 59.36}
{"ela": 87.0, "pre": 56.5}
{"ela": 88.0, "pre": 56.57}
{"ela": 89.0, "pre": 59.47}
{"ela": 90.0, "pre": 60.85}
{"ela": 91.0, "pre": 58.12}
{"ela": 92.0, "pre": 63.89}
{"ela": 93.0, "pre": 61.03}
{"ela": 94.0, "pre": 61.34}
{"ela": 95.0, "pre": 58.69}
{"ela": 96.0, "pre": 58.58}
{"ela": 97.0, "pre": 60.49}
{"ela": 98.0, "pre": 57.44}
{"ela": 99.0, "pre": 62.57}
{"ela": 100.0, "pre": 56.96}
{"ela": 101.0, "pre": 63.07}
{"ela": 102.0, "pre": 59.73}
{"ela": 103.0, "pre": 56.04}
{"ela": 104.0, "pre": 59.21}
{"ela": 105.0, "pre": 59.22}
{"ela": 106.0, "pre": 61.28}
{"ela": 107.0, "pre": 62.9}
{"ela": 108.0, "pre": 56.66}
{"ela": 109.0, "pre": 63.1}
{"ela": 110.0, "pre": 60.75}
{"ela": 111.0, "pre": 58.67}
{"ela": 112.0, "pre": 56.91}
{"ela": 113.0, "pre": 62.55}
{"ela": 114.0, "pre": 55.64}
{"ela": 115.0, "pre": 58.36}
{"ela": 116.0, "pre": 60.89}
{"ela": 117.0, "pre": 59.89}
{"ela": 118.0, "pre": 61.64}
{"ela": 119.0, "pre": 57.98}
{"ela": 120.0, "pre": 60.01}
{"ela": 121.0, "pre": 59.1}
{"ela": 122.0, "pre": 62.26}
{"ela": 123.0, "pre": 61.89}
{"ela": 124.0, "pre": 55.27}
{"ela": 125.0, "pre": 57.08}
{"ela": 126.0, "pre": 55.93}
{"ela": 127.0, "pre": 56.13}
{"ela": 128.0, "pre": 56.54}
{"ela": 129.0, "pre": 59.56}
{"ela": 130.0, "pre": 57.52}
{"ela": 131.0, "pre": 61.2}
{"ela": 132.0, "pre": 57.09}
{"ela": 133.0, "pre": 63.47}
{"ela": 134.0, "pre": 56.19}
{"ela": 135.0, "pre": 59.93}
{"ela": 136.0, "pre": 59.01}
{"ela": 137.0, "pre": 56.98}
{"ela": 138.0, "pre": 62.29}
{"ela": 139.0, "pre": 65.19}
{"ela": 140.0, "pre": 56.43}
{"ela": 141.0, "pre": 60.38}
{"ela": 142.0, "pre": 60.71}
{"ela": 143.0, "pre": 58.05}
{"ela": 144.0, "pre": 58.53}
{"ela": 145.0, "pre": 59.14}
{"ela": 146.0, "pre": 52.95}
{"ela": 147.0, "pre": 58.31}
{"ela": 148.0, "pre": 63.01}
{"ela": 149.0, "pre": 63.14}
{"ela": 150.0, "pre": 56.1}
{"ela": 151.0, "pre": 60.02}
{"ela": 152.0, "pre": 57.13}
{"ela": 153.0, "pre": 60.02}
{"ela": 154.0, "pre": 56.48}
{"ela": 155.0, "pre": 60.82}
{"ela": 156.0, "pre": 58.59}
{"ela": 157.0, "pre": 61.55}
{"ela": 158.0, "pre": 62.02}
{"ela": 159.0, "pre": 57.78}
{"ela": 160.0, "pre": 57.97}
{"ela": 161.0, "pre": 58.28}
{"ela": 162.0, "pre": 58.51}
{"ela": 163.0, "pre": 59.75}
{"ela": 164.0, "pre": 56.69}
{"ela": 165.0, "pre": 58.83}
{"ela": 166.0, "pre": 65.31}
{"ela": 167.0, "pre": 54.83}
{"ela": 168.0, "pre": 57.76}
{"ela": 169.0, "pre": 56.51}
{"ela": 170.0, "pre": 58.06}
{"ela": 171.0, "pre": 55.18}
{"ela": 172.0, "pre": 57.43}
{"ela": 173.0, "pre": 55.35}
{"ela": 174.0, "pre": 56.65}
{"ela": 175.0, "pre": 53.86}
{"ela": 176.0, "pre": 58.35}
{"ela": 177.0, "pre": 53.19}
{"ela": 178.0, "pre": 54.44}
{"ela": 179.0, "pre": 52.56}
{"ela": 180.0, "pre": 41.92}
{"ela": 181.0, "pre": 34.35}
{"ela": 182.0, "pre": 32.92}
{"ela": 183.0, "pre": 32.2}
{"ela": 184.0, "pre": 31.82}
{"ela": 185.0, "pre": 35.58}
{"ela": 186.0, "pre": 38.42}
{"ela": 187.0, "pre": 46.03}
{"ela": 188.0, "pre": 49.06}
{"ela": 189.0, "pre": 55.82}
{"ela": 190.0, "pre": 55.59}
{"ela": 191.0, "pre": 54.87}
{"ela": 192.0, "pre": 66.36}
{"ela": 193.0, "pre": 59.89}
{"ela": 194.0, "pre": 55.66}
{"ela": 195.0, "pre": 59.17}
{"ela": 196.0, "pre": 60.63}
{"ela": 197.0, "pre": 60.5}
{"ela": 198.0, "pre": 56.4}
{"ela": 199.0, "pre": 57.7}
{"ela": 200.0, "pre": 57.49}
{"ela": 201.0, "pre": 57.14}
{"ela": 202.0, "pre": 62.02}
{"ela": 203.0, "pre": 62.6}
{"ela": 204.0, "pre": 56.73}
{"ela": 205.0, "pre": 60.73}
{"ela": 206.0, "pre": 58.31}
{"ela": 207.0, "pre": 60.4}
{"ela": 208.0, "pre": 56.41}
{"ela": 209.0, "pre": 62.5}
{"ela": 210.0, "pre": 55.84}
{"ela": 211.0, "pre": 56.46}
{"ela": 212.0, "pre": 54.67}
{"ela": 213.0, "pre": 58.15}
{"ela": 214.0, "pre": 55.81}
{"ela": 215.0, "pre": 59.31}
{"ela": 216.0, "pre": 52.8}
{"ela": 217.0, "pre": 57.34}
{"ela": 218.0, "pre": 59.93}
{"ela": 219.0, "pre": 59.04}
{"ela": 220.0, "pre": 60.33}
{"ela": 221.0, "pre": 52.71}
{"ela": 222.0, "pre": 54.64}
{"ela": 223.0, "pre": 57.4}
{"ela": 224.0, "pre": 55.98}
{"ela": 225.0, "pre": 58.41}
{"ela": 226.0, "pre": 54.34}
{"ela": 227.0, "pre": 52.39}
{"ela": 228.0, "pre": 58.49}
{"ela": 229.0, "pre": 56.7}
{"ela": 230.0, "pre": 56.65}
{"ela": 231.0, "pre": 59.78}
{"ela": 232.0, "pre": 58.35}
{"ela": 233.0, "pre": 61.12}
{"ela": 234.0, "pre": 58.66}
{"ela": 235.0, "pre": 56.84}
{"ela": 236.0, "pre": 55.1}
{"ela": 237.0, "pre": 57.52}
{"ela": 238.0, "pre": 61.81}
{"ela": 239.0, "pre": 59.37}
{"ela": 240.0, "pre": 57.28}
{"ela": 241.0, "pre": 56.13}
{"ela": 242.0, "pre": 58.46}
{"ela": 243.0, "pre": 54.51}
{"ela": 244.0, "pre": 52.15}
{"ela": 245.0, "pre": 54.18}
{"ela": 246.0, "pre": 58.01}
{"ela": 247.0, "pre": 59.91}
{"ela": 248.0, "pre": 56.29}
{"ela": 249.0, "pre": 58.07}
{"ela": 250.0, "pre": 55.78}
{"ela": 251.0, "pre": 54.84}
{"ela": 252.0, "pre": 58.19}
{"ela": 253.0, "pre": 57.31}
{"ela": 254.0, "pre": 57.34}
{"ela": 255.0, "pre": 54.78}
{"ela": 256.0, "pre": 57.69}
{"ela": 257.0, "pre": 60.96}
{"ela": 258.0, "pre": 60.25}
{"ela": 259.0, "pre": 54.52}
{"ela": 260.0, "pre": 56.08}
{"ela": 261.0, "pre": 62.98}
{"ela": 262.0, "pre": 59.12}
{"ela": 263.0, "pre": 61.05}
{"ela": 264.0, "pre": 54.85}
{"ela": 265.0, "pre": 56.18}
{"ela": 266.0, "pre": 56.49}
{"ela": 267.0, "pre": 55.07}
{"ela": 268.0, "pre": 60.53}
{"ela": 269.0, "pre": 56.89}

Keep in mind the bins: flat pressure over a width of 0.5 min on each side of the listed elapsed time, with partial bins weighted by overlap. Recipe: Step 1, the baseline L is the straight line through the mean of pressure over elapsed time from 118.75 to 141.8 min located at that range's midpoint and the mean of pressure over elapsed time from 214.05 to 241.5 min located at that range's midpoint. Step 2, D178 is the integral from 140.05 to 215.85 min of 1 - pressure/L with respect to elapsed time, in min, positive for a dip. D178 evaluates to 3.2 min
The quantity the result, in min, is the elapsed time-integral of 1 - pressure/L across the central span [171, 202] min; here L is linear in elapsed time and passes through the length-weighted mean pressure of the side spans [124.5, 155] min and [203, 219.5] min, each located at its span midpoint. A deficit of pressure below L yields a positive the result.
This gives 3.5 min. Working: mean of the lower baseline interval 58.8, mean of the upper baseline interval 57.9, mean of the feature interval 51.6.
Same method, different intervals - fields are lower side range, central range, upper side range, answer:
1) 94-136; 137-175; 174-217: -1.6 min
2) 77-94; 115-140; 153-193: -1.0 min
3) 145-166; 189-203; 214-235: -0.2 min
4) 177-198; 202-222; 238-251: -2.1 min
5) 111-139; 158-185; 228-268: 2.7 min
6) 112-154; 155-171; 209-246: -0.1 min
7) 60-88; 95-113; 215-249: 0.1 min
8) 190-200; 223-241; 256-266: 0.3 min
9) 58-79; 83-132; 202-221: 0.5 min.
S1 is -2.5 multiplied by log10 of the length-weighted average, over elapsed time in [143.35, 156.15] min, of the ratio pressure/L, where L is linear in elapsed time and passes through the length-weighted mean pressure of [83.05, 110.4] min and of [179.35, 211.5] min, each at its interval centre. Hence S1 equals -0.05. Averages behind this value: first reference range 60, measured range 58.8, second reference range 52.9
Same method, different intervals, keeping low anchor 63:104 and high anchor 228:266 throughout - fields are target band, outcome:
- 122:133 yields 0.023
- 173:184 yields 0.247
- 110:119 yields 0.008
